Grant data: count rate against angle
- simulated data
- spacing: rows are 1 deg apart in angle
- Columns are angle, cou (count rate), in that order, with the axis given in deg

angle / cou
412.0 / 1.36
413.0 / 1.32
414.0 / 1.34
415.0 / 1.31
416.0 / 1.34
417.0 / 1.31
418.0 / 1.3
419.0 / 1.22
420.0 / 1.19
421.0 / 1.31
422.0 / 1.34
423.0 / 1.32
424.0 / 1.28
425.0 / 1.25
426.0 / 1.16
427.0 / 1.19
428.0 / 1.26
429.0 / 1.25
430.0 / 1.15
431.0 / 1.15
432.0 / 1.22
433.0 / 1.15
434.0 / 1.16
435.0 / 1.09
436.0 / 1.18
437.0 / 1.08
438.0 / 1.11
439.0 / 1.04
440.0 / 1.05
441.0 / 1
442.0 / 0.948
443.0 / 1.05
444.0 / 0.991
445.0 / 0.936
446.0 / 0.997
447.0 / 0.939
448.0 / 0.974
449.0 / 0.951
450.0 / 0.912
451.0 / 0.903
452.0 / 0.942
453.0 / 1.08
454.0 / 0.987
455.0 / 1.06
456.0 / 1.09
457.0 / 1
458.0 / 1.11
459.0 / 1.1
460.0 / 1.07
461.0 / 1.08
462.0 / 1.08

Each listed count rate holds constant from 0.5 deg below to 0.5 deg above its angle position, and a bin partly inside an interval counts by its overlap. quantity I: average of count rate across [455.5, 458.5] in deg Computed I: 1.07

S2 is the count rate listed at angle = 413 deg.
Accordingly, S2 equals 1.32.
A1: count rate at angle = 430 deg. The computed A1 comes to 1.15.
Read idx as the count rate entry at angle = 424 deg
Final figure 1.28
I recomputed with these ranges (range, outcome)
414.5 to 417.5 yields 1.32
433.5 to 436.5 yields 1.14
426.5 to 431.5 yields 1.2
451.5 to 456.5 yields 1.03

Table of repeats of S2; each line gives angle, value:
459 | 1.1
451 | 0.903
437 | 1.08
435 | 1.09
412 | 1.36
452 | 0.942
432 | 1.22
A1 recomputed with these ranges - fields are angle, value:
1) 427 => 1.19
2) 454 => 0.987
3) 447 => 0.939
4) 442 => 0.948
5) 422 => 1.34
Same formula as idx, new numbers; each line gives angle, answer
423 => 1.32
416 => 1.34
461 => 1.08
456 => 1.09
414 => 1.34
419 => 1.22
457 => 1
